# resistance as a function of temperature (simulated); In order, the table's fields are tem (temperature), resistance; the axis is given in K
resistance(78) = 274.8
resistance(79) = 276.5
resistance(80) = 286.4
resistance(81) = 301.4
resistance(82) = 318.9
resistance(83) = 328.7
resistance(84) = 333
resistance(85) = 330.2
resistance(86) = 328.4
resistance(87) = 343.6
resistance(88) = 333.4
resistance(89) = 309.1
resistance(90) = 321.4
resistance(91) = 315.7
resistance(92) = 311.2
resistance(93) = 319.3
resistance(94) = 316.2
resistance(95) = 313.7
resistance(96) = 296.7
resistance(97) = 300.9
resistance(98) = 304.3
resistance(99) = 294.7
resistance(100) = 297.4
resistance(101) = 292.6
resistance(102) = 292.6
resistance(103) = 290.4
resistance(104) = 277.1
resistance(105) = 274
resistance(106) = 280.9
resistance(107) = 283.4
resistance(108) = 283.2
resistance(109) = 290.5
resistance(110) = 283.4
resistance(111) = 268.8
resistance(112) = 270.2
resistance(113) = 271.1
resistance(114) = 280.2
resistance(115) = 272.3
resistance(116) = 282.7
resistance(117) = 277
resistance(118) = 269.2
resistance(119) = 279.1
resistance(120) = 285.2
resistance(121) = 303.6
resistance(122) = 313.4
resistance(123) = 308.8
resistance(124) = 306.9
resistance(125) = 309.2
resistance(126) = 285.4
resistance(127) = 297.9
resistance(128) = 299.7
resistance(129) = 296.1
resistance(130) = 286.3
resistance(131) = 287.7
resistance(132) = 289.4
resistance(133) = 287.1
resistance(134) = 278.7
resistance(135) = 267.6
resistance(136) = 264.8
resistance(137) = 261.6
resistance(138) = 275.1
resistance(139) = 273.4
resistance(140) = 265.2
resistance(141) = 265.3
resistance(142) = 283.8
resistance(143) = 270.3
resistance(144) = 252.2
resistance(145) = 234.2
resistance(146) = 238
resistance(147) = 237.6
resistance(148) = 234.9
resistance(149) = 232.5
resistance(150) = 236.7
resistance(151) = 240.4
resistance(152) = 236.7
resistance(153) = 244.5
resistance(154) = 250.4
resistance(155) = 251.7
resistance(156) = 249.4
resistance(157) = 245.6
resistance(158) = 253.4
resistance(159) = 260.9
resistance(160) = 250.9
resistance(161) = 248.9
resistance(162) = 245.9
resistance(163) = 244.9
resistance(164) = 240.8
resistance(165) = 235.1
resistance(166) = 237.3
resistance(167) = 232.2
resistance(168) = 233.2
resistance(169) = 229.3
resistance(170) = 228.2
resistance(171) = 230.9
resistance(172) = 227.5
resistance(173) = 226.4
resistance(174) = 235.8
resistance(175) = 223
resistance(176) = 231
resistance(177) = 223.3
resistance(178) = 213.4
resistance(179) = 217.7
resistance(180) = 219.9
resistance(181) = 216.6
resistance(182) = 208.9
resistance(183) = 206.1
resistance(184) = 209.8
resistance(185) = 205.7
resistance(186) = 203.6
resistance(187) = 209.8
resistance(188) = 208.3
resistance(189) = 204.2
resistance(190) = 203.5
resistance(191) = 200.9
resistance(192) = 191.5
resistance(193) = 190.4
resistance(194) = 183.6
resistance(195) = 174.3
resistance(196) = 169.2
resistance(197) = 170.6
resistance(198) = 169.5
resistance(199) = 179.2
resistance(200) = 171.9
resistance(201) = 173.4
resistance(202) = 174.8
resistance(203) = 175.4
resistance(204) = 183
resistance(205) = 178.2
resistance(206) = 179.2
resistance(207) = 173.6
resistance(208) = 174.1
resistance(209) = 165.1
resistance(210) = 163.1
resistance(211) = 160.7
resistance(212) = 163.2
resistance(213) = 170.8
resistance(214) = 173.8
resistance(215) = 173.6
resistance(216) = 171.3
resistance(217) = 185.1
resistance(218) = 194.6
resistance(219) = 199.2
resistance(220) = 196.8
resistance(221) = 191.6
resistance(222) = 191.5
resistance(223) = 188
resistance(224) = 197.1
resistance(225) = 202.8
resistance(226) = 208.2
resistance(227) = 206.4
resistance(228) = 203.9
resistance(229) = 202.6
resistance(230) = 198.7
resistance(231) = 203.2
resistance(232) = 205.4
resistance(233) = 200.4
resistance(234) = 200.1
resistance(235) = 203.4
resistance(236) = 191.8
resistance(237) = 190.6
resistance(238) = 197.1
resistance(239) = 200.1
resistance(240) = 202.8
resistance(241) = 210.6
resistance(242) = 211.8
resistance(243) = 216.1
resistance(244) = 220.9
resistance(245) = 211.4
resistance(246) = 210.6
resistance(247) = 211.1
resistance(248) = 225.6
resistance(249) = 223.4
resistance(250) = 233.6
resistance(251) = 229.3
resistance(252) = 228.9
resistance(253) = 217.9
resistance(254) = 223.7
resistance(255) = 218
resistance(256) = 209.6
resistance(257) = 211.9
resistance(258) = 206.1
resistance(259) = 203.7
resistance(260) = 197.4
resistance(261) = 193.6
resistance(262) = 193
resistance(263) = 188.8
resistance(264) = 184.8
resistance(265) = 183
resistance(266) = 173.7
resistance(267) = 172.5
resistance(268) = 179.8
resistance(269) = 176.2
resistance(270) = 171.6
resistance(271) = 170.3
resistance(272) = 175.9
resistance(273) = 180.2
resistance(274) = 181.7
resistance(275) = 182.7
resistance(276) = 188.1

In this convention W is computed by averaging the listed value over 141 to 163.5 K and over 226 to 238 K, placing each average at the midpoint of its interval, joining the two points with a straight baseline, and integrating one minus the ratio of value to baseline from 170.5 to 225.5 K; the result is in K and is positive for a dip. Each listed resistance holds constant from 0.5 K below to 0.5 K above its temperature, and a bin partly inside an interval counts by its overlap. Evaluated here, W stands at 6.94 K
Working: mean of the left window 248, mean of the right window 201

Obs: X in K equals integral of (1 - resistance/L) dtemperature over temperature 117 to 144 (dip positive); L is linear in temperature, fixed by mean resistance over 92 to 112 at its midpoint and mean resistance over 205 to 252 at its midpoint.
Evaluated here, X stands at -1.3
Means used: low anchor 293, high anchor 197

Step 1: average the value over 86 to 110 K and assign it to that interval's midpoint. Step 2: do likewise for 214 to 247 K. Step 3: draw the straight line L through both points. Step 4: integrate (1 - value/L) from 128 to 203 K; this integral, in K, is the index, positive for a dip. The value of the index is 5.69 K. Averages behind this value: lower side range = 302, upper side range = 199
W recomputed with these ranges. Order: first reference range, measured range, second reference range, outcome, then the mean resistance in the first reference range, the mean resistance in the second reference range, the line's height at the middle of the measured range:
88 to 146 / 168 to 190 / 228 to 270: 2.7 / 287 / 204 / 248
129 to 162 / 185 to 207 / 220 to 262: 4.3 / 258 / 207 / 231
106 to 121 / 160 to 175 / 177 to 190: -0.6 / 279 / 211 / 226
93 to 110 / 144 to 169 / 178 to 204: -1.1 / 294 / 194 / 232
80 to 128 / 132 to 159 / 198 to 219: -0.7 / 299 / 175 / 249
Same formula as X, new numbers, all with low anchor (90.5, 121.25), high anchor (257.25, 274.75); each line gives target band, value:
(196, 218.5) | 5.0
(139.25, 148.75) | 0.4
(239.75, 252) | -1.3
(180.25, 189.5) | 1.1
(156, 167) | 0.3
